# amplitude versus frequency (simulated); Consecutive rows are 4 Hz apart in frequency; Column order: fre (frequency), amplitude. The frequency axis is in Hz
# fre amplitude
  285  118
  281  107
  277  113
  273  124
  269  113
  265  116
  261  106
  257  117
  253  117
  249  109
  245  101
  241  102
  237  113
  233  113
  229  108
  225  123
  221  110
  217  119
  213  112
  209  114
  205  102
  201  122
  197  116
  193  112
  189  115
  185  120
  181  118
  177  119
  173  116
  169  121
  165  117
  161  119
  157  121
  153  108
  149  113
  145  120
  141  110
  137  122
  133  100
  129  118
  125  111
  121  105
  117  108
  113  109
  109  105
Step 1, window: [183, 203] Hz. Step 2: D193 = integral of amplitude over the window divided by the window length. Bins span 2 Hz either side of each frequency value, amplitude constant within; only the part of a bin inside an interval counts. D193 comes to 117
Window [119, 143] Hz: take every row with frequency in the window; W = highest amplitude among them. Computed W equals 122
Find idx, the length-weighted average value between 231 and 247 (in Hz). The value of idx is 107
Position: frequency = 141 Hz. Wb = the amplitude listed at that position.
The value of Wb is 110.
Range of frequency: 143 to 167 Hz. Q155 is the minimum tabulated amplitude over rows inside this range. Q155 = 108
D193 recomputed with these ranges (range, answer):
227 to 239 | 111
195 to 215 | 113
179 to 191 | 118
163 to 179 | 118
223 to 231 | 116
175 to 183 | 118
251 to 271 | 114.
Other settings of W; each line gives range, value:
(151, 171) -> 121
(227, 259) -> 117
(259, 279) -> 124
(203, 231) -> 123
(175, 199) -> 120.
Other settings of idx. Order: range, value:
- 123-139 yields 113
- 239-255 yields 107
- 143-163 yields 116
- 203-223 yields 111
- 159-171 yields 119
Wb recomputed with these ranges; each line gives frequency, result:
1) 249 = 109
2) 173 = 116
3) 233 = 113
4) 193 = 112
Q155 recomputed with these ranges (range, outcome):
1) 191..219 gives 102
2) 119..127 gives 105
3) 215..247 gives 101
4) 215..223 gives 110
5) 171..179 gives 116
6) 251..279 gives 106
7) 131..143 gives 100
